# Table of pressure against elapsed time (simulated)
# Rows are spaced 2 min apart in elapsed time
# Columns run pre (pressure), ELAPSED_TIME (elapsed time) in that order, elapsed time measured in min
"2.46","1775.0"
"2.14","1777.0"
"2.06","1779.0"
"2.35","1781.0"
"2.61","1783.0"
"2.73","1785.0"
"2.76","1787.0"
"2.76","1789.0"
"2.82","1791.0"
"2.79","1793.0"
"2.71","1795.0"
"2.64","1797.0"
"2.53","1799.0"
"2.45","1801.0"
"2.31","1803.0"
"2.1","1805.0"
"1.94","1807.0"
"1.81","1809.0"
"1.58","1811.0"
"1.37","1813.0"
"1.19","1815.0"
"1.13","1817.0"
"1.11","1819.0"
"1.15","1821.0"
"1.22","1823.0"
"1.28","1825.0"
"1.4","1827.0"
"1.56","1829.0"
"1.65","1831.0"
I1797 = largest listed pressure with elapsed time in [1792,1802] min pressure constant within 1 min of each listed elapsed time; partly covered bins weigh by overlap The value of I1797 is 2.79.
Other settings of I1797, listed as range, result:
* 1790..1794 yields 2.82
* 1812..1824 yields 1.37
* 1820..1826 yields 1.28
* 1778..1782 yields 2.35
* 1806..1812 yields 1.94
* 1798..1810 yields 2.53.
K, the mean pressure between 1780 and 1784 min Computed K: 2.48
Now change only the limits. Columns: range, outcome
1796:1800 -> 2.58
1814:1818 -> 1.16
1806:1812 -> 1.78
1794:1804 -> 2.53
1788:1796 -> 2.77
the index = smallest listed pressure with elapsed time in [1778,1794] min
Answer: 2.06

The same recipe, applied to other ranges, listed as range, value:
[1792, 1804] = 2.31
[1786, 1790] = 2.76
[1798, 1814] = 1.37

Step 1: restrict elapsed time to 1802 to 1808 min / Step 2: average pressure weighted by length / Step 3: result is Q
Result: 2.12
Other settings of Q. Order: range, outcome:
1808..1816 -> 1.49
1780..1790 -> 2.64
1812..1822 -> 1.19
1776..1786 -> 2.38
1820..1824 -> 1.19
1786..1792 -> 2.78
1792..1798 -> 2.71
